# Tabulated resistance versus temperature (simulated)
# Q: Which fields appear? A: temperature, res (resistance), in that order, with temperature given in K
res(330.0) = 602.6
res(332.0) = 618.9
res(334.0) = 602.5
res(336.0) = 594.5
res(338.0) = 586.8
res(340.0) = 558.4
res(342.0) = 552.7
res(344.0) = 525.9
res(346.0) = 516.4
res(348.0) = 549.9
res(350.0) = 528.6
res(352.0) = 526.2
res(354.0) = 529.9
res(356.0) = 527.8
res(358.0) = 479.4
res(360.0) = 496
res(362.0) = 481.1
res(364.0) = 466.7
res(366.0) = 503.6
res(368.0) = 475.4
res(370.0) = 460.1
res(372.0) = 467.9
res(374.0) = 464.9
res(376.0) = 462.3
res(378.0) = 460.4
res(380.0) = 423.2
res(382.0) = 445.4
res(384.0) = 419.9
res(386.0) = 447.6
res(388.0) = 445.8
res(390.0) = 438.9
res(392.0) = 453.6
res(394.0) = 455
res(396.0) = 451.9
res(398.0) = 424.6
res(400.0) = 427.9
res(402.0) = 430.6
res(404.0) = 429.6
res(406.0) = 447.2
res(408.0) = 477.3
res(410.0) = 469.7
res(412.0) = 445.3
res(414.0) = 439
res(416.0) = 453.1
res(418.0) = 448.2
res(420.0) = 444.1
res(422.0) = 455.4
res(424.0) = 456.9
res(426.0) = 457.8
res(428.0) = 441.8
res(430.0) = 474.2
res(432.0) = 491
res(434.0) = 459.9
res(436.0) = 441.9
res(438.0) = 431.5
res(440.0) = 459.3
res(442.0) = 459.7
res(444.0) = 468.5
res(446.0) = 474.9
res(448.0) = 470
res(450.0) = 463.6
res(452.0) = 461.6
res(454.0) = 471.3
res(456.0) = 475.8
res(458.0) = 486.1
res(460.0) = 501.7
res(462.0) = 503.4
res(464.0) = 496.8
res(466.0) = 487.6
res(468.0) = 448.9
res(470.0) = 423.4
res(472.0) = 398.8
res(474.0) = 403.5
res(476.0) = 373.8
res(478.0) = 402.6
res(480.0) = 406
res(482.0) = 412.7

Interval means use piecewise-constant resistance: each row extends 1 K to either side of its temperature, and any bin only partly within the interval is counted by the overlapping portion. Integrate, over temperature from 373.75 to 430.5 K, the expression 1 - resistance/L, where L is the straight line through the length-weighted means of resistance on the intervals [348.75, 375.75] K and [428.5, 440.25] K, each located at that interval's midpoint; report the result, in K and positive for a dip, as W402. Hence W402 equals 3.1 K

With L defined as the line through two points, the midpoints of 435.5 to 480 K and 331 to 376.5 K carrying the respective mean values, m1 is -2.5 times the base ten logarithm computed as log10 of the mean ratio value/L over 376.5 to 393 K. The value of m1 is 0.14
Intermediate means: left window 521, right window 454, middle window 442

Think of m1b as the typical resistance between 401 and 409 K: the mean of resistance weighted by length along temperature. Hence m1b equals 446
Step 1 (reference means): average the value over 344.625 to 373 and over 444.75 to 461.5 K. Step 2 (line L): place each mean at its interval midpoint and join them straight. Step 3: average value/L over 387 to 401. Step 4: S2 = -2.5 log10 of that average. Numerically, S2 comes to 0.11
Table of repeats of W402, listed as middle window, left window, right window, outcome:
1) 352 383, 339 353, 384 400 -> 1.0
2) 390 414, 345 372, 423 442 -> 1.5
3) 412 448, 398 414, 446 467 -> 0.5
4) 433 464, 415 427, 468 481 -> -3.0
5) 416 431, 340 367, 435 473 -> 0.8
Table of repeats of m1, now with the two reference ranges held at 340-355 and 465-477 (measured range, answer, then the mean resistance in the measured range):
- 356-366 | 0.074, 488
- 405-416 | 0.051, 455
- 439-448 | -0.044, 466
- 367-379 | 0.103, 465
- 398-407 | 0.123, 433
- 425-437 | -0.005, 461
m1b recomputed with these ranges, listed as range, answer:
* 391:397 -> 454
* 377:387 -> 439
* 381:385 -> 433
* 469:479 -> 400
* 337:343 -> 566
